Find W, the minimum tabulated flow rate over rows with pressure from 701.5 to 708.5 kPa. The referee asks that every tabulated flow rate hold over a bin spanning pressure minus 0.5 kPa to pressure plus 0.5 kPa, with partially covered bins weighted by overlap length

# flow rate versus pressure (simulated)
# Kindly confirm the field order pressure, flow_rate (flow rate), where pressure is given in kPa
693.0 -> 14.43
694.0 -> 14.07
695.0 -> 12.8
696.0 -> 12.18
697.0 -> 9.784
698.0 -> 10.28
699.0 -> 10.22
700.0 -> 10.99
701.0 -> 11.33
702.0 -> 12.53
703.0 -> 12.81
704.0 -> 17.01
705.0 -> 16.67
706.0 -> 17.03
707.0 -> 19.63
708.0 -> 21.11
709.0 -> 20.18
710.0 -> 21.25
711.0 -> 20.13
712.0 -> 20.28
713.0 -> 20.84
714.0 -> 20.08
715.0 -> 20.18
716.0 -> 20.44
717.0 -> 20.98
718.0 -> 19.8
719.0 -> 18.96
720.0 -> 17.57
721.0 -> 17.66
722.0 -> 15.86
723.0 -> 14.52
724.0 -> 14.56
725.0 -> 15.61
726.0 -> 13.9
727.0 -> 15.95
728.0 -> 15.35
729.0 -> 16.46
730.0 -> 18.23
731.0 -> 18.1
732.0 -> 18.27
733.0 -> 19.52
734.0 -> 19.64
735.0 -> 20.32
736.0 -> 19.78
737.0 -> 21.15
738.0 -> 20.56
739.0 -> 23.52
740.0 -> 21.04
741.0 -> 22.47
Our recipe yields 12.53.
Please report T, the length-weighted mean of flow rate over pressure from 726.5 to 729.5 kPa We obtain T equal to 15.9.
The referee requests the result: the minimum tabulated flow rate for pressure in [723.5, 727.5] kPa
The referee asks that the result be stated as 13.9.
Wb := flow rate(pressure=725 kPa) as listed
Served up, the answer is 15.61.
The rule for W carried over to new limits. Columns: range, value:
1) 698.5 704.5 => 10.22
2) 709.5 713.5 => 20.13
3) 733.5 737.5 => 19.64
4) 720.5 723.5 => 14.52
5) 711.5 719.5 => 18.96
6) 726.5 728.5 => 15.35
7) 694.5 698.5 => 9.784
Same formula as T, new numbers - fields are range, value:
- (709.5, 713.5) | 20.6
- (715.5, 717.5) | 20.7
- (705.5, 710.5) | 19.8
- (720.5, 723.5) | 16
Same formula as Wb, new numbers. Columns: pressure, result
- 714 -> 20.08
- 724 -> 14.56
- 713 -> 20.84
